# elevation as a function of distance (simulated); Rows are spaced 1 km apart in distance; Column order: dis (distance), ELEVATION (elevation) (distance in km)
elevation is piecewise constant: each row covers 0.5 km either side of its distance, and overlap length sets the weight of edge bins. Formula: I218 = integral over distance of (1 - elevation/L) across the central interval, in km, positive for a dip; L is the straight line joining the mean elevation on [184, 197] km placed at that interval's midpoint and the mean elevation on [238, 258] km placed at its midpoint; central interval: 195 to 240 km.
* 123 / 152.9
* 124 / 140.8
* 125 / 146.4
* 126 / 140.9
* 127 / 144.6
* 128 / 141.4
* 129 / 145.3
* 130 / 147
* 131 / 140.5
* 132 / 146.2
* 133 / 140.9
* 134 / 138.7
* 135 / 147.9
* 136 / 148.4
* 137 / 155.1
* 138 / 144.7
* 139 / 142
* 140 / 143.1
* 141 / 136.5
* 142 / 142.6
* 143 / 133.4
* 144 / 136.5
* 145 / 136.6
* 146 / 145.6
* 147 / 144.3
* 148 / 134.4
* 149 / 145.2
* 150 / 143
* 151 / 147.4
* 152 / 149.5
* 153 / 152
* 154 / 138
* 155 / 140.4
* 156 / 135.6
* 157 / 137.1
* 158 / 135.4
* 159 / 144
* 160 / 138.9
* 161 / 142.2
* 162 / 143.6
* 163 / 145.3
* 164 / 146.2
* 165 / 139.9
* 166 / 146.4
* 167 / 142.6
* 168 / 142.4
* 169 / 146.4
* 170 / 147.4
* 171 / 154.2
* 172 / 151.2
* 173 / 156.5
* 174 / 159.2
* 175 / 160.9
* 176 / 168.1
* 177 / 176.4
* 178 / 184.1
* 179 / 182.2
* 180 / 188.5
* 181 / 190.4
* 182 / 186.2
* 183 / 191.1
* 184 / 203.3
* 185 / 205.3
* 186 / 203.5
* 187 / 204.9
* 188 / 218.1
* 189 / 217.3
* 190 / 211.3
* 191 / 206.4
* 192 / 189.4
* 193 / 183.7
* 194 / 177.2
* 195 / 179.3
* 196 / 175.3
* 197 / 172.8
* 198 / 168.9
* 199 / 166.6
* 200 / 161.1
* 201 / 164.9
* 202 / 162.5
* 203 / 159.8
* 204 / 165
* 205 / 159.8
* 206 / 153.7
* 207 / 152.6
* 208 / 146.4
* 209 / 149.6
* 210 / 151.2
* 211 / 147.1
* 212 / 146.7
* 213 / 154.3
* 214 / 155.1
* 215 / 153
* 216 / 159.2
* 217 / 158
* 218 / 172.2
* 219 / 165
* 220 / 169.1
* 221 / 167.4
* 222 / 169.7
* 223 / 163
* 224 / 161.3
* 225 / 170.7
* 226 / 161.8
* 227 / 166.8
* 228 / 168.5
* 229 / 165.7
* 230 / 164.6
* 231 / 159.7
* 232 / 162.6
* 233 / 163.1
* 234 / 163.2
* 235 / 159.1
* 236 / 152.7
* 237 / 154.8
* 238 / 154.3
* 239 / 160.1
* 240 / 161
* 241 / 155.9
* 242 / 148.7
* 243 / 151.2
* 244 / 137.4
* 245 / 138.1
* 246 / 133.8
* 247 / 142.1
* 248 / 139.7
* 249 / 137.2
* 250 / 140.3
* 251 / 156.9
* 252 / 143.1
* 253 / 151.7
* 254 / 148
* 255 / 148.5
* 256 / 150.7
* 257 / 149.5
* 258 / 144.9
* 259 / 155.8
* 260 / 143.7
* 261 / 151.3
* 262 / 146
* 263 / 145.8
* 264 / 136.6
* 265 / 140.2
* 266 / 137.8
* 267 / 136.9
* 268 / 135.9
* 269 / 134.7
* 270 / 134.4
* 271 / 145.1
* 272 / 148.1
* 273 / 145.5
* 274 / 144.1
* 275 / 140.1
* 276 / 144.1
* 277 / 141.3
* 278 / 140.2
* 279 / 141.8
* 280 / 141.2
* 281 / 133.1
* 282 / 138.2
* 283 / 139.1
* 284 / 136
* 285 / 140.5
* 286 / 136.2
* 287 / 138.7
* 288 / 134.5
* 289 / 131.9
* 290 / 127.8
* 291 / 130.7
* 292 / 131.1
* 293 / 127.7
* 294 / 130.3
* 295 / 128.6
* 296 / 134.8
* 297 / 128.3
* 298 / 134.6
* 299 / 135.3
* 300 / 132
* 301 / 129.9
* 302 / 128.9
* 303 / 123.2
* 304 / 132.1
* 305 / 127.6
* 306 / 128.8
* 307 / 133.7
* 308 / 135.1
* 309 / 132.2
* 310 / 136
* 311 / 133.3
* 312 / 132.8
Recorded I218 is 3.1 km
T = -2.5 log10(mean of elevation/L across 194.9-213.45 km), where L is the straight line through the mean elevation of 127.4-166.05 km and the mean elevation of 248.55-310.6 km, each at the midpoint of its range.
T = -0.14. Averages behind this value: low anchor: 143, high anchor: 138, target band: 159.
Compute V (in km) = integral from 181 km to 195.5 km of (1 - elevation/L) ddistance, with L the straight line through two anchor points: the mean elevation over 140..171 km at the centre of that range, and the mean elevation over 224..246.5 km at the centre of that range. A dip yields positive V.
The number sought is -4.9 km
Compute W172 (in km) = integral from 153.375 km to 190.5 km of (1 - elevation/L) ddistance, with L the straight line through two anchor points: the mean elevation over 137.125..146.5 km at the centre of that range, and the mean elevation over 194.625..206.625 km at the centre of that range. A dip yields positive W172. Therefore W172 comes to -2.8 km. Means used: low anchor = 141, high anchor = 166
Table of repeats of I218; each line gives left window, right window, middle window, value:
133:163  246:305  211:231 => -3.1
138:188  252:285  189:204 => -2.6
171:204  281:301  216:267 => 0.9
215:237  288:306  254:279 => 0.2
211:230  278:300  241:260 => 0.6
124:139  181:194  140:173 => 5.1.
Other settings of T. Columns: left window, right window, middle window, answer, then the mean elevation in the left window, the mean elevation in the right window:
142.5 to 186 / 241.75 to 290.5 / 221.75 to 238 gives -0.11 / 155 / 142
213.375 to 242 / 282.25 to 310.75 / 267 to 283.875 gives 0.01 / 162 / 132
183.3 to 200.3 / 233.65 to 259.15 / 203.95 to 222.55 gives 0.11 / 191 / 149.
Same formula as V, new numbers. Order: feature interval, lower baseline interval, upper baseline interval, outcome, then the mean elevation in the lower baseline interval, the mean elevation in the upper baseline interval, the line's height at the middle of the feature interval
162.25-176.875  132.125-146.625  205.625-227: -0.2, 142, 159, 149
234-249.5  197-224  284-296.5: 0.0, 160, 133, 149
